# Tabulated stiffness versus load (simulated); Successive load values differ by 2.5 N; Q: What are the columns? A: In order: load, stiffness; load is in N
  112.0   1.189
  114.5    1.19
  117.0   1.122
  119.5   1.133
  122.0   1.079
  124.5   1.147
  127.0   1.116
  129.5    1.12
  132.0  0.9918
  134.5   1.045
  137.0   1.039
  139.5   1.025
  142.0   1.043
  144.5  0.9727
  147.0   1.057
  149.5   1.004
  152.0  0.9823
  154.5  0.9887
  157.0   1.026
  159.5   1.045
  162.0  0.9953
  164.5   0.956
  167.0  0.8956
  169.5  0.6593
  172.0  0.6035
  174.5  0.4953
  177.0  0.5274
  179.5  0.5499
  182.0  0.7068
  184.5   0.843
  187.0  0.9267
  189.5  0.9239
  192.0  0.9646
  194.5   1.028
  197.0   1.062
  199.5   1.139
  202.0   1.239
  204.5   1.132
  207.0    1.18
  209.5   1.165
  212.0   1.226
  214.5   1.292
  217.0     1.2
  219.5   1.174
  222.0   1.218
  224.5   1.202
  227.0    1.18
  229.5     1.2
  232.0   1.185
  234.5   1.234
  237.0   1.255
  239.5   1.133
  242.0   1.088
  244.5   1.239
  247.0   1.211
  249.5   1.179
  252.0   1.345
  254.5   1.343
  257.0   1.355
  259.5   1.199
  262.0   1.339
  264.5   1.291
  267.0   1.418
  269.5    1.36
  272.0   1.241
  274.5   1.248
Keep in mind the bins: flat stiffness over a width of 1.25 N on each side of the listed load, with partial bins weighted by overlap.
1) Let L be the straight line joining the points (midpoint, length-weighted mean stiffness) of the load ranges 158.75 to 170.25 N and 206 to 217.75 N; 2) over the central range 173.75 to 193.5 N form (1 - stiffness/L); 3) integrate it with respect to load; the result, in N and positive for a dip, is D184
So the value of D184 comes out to 5.5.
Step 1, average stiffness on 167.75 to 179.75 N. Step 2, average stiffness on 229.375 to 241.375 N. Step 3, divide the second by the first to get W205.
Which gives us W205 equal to 2.05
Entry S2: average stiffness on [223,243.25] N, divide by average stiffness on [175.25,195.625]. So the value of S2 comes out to 1.48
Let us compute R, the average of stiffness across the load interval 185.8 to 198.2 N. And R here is 0.981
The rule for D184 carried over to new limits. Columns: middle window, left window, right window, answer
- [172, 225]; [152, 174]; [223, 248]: 2.6 N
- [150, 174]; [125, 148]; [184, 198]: 2.7 N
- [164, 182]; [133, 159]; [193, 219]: 7.0 N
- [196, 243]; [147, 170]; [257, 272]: -0.8 N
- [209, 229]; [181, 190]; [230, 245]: -2.7 N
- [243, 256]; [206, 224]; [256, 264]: 0.1 N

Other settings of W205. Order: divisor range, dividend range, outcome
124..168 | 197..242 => 1.16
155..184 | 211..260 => 1.57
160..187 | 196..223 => 1.60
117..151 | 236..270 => 1.19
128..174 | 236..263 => 1.29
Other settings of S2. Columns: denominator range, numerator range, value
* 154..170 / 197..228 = 1.25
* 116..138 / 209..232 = 1.11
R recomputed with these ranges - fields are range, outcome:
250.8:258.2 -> 1.35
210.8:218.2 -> 1.24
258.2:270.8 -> 1.32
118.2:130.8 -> 1.12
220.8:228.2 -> 1.2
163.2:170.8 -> 0.836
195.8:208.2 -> 1.15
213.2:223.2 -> 1.22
